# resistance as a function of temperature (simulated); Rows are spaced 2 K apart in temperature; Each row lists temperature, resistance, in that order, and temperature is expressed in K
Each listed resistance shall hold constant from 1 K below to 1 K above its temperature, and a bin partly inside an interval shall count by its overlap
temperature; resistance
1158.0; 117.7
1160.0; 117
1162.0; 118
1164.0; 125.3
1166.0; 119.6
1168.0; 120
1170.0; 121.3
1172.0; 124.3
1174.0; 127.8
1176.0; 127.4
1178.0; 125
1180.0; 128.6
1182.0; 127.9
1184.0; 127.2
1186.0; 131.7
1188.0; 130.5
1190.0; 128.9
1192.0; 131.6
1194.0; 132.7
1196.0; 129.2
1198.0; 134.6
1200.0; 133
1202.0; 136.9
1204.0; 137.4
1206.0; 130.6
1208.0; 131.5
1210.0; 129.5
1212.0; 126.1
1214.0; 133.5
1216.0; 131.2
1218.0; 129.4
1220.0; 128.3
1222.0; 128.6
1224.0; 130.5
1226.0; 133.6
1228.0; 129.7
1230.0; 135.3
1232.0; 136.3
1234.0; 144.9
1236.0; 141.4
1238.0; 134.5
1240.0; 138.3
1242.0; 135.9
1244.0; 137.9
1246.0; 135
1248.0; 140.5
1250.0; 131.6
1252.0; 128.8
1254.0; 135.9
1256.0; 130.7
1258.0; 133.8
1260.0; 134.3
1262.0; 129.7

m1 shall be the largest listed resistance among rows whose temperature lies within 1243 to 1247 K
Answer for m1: 137.9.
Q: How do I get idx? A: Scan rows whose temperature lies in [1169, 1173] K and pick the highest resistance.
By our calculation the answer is 124.3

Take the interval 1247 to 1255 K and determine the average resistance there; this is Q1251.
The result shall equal 134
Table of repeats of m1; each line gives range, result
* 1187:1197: 132.7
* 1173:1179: 127.8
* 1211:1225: 133.5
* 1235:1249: 141.4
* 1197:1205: 137.4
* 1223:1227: 133.6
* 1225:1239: 144.9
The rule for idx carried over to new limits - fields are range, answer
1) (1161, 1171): 125.3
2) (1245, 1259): 140.5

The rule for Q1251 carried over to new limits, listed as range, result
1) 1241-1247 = 136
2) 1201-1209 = 134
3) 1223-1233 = 133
